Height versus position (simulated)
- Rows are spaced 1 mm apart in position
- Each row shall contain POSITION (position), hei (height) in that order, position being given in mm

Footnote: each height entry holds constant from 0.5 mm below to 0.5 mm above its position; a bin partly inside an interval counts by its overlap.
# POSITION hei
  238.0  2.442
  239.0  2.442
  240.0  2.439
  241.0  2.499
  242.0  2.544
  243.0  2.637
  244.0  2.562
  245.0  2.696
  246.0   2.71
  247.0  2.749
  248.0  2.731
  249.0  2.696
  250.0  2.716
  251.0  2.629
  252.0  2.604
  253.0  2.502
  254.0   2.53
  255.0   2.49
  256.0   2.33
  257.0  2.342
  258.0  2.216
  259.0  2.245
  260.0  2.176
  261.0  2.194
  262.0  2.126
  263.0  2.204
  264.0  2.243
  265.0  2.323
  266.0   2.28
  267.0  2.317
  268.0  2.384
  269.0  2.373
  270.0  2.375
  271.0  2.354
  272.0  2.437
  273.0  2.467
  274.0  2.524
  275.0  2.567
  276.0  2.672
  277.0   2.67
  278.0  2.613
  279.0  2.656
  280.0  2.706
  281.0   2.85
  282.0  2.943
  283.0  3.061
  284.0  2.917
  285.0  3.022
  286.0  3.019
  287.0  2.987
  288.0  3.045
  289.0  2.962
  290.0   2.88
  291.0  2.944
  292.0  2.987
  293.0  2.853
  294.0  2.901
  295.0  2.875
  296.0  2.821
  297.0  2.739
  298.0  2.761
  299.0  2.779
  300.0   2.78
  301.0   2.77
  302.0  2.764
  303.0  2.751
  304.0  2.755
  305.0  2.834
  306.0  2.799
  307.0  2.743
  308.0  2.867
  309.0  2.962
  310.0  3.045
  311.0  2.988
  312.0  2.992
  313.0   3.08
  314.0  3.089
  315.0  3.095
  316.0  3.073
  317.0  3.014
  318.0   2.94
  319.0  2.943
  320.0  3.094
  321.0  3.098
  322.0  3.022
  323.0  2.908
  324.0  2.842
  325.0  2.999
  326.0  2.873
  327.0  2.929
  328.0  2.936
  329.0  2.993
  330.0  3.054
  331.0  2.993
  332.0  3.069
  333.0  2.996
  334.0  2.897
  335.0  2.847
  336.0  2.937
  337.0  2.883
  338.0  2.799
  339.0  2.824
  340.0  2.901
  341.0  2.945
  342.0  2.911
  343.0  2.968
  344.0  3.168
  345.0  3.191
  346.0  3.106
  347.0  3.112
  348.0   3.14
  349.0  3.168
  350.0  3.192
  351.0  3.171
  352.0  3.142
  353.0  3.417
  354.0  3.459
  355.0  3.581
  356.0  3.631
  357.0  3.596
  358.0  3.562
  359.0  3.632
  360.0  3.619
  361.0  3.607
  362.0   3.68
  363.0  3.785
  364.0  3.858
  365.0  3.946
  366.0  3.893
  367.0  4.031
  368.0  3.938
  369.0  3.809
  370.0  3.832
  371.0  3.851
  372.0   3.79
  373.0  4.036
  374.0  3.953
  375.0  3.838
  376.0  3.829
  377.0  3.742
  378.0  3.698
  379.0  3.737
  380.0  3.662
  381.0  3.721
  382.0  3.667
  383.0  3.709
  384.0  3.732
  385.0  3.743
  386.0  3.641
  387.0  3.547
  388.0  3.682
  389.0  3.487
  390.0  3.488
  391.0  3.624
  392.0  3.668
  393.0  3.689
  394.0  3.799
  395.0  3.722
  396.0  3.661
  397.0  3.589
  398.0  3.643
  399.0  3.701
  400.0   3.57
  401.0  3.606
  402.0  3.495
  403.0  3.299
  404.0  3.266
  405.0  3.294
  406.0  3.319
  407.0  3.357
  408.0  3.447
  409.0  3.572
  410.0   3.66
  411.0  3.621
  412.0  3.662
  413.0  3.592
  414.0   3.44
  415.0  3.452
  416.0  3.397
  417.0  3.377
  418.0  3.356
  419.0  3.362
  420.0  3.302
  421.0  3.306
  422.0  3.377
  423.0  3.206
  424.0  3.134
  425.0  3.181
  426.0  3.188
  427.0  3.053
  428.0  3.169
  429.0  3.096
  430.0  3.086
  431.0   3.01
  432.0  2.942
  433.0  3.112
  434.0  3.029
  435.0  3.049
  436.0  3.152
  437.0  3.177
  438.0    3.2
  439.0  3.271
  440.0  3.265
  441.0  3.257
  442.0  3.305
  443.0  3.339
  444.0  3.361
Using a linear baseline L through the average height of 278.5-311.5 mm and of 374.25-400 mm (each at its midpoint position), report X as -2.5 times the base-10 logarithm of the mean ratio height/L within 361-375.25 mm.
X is -0.10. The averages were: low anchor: 2.87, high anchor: 3.68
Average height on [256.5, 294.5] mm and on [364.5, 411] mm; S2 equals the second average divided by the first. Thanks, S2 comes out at 1.41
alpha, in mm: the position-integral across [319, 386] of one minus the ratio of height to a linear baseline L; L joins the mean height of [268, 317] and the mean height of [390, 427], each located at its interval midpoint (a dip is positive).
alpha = -4.56 mm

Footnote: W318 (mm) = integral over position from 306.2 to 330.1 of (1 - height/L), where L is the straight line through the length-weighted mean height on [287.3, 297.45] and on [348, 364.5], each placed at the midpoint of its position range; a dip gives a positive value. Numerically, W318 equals 1.2 mm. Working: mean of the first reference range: 2.9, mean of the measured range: 2.98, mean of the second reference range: 3.5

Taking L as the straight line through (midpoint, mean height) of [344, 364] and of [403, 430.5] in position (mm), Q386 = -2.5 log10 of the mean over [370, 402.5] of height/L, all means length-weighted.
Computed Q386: -0.10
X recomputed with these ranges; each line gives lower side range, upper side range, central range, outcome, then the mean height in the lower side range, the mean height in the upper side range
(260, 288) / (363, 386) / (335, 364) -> 0.08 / 2.57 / 3.81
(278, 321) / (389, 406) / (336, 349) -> 0.07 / 2.91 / 3.56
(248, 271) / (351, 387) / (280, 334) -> 0.01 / 2.38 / 3.71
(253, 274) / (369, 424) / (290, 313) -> -0.07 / 2.33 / 3.59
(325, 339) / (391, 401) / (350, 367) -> -0.11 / 2.94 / 3.67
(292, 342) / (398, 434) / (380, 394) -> -0.14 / 2.92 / 3.34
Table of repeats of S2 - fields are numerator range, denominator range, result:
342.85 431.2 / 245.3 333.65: 1.28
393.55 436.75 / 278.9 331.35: 1.15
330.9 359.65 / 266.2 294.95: 1.15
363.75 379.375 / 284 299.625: 1.33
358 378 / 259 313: 1.41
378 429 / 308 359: 1.14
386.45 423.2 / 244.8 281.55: 1.42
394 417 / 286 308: 1.24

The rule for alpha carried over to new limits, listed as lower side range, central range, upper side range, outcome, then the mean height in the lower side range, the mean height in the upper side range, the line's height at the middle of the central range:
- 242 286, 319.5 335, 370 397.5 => 0.9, 2.54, 3.72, 3.16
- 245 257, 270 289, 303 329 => 0.1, 2.6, 2.95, 2.76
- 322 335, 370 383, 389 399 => -1.2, 2.96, 3.65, 3.46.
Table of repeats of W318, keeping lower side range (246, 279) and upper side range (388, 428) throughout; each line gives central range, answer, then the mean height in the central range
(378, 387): -1.13 mm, 3.69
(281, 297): -1.87 mm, 2.94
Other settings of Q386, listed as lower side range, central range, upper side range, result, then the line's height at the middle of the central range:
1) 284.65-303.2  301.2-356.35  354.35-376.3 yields 0.10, 3.32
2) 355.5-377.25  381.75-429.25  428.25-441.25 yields -0.02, 3.41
